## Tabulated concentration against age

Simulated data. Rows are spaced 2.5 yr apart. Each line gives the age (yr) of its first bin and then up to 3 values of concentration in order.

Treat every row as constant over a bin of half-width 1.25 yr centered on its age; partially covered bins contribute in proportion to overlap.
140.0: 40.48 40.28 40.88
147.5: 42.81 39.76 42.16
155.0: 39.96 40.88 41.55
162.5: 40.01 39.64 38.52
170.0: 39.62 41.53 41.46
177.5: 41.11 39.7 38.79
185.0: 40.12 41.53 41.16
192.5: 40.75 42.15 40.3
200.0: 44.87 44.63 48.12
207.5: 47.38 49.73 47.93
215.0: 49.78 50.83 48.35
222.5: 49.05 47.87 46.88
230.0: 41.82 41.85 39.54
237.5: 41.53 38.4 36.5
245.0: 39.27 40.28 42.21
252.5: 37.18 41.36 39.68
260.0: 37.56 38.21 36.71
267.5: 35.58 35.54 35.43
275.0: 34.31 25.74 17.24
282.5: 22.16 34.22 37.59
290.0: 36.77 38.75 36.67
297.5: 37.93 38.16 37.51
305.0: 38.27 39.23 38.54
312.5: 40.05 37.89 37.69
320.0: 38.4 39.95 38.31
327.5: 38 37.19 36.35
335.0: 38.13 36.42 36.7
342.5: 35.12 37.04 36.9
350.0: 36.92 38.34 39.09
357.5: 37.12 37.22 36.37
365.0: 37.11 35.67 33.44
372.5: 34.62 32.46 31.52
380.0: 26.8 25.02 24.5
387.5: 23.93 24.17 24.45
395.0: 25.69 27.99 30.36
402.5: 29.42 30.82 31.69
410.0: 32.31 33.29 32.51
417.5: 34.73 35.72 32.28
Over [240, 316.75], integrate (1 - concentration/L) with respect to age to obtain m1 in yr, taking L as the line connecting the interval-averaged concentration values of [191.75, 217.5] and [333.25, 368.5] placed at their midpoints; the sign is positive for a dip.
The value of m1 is 9.5 yr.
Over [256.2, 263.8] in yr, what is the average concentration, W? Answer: 38.5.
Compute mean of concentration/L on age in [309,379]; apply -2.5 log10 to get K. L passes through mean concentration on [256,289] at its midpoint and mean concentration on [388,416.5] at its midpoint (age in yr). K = -0.187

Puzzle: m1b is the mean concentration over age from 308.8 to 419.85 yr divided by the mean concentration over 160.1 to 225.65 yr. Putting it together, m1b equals 0.78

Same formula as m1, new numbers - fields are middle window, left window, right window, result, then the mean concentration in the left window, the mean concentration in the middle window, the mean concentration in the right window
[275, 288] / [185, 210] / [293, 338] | 3.99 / 43.6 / 27.5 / 38.1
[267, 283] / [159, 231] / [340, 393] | 3.82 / 43.6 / 29.5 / 33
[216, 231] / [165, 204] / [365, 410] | -3.39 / 41.1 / 47.6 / 29.3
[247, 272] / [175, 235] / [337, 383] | 1.73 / 44.4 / 38.3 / 35.1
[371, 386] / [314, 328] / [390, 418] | 1.50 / 38.4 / 29.3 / 29.9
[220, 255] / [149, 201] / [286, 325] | -2.14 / 40.7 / 41.9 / 38.2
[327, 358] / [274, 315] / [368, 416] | -4.98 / 34.7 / 37.2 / 29.3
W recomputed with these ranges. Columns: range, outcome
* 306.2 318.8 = 38.7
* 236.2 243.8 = 38.8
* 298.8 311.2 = 38.3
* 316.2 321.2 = 38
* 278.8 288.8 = 27.9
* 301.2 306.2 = 37.9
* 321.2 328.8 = 38.7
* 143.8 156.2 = 41.1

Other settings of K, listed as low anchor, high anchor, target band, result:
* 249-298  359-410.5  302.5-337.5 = -0.160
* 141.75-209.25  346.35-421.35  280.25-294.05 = 0.114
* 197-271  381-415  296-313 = -0.059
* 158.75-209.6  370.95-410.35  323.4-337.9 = -0.162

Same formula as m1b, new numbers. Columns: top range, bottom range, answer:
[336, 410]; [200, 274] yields 0.76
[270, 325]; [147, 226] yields 0.82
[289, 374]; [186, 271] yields 0.88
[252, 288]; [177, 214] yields 0.78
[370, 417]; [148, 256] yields 0.69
